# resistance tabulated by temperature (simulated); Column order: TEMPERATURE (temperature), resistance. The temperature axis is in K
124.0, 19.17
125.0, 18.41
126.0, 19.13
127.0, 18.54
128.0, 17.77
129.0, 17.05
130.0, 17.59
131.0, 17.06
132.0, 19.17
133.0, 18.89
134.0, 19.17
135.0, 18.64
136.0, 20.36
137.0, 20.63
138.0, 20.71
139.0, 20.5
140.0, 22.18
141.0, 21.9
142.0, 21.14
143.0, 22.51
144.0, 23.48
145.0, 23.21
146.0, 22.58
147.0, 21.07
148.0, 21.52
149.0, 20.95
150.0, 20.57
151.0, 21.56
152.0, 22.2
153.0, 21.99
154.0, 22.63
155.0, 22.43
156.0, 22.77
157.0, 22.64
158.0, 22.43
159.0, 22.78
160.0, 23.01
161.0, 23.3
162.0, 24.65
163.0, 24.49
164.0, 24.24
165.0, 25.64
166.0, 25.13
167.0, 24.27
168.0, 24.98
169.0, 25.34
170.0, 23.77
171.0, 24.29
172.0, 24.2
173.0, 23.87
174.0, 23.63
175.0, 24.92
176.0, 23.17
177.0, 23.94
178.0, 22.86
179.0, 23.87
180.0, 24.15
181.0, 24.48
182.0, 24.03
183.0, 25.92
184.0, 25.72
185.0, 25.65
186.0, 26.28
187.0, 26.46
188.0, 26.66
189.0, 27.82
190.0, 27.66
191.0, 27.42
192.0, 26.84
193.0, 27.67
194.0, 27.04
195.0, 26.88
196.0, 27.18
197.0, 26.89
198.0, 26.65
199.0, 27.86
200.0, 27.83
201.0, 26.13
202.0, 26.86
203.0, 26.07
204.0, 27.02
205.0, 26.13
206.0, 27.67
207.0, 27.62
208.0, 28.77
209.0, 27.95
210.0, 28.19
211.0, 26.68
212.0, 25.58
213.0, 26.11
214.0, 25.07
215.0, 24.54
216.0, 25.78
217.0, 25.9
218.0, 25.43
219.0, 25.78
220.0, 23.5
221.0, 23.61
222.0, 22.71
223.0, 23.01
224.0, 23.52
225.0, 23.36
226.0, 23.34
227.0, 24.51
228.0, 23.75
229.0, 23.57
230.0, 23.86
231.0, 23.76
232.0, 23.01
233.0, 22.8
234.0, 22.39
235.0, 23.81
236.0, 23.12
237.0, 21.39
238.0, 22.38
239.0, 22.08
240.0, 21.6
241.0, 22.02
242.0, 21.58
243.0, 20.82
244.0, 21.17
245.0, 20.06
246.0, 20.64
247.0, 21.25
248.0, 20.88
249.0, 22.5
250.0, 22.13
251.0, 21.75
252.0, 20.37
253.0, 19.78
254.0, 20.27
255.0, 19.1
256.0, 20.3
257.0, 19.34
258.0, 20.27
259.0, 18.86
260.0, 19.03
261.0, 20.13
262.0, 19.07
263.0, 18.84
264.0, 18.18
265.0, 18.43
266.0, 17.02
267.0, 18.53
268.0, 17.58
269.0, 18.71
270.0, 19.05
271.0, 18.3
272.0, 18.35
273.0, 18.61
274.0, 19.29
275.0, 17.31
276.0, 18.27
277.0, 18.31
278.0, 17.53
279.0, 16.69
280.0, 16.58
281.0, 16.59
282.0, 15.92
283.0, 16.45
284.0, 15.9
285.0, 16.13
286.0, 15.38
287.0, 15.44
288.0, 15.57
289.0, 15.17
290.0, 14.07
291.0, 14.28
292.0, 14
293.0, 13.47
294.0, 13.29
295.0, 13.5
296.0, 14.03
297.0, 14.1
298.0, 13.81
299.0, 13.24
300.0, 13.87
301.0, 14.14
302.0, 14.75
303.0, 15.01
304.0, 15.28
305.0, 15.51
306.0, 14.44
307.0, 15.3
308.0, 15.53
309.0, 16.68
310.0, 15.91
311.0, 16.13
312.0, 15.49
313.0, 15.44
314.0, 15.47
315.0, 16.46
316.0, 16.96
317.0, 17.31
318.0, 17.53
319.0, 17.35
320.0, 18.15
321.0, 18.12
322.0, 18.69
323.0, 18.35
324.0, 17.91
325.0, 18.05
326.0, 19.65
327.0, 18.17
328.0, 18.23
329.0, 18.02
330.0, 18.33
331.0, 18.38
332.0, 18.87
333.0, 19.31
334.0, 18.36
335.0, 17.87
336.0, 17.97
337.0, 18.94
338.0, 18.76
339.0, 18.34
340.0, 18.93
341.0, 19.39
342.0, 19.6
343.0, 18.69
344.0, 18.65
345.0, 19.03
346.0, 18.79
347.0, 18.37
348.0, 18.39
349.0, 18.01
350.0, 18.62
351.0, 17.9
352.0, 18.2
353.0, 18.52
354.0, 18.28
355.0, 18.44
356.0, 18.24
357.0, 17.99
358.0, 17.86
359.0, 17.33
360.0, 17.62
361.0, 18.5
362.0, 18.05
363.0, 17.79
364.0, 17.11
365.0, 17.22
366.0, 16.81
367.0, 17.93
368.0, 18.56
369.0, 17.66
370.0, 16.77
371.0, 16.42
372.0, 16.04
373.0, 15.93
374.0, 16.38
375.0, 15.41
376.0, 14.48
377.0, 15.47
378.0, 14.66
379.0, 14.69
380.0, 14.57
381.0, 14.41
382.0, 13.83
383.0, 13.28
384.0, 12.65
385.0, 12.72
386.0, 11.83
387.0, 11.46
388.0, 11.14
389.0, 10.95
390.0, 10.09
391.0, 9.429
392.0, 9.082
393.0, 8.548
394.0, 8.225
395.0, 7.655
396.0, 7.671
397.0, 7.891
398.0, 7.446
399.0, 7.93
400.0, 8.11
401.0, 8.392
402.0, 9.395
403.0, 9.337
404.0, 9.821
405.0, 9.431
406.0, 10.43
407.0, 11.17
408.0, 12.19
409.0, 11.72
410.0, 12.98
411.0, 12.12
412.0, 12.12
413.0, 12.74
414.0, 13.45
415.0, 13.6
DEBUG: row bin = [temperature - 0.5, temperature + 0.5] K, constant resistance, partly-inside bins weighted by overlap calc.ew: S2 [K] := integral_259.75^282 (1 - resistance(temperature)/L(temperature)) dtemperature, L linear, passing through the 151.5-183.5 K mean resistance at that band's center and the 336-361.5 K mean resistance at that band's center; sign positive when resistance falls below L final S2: 2.8 K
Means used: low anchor 23.8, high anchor 18.4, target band 18.1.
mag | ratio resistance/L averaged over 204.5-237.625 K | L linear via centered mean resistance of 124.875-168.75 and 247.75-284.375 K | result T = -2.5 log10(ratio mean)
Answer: -0.24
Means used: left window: 21.5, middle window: 24.7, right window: 18.8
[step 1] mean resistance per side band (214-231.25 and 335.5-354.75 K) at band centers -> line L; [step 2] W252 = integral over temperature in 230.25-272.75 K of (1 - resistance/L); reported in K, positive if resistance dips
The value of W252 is 4.4 K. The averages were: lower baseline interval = 24.1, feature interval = 20.5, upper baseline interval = 18.6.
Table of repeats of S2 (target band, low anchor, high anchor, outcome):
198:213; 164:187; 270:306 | -3.3 K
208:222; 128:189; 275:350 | -3.5 K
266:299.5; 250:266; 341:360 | 5.4 K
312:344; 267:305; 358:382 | -3.7 K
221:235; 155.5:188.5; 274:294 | -2.2 K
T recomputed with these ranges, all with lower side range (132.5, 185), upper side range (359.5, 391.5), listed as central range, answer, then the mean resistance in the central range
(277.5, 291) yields 0.15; 15.9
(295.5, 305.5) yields 0.23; 14.4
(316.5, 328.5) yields -0.07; 18.1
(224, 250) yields -0.12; 22.4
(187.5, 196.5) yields -0.25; 27.2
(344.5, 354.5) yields -0.16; 18.4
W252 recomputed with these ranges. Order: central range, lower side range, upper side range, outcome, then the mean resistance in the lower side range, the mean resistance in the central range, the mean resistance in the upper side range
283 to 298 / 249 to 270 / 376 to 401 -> 2.4 K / 19.5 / 14.6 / 11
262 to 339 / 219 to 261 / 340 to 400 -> 7.9 K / 21.9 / 16.7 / 15.1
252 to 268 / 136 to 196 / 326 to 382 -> 1.3 K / 23.9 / 19.1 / 17.6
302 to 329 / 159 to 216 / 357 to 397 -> 1.7 K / 25.7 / 16.8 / 14.2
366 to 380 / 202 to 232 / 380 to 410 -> -4.5 K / 25.3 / 16.1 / 10.3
